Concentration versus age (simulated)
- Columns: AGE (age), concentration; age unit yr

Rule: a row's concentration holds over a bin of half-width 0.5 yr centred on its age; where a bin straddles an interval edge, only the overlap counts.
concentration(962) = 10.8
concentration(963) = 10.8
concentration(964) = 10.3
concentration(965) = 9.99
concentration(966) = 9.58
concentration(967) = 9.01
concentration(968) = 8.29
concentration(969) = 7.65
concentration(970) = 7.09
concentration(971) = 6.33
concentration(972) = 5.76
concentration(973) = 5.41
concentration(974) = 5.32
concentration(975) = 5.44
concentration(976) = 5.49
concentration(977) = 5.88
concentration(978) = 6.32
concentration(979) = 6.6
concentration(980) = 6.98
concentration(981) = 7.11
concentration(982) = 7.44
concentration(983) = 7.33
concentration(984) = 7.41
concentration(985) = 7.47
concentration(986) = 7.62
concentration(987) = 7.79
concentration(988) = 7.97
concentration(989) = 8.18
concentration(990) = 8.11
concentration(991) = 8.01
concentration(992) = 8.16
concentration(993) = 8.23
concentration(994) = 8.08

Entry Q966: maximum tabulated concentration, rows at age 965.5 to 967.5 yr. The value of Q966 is 9.58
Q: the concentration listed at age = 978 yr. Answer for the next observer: 6.32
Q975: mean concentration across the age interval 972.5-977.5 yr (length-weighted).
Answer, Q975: 5.51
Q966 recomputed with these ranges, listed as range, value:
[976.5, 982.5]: 7.44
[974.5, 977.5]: 5.88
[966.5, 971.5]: 9.01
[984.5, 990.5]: 8.18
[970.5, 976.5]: 6.33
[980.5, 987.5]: 7.79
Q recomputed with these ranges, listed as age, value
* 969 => 7.65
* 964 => 10.3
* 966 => 9.58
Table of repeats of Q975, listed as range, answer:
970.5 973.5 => 5.83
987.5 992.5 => 8.09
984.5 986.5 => 7.54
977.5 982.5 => 6.89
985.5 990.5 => 7.93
